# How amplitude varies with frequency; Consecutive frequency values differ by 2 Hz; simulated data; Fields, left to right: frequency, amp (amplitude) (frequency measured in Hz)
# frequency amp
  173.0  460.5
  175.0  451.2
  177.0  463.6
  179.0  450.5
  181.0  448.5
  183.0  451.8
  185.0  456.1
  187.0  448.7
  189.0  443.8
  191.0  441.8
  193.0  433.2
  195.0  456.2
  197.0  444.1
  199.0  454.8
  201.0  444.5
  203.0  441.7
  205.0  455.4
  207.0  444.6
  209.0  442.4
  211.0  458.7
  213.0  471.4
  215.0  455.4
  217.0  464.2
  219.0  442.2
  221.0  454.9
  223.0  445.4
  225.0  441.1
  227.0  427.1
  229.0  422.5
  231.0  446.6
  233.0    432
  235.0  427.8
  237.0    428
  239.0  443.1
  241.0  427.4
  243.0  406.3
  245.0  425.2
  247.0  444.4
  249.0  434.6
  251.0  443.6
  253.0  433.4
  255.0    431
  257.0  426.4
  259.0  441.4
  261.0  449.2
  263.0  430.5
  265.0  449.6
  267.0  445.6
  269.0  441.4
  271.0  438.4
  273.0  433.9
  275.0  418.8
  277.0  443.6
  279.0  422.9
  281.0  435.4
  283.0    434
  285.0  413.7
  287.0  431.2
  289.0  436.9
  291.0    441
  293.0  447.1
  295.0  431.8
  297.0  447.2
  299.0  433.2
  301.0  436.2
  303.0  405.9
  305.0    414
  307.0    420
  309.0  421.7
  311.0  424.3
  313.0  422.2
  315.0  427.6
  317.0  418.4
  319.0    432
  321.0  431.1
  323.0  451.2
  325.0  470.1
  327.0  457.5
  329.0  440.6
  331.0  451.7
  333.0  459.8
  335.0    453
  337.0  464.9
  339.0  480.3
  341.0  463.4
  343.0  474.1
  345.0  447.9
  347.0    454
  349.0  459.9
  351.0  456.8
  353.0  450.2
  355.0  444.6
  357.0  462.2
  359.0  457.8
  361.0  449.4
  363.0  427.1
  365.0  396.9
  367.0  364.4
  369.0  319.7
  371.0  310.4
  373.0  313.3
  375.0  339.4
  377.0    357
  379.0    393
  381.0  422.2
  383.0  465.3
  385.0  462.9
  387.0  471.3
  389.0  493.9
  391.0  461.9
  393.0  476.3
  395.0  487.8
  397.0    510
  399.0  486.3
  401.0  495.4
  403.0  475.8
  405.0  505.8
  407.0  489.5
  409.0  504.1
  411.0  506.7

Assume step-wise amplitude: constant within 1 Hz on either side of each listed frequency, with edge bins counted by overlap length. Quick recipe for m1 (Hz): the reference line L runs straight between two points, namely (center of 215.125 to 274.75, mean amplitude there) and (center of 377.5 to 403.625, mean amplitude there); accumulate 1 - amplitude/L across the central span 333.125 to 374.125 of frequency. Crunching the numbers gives 2.8 Hz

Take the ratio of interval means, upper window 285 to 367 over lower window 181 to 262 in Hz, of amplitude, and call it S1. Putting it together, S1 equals 1.0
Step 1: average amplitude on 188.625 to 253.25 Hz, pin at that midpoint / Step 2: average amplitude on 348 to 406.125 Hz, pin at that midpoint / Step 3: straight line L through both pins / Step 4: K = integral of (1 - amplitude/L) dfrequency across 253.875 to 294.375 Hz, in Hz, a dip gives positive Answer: 0.4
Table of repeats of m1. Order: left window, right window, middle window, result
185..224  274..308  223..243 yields 0.5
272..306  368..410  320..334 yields -0.6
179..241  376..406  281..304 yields 1.1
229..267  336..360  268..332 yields 2.0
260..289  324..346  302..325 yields 1.3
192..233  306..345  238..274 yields 0.9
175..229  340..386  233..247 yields 0.4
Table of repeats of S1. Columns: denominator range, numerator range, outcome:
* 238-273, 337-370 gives 1.01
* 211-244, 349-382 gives 0.91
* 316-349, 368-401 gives 0.94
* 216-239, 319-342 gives 1.04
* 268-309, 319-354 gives 1.06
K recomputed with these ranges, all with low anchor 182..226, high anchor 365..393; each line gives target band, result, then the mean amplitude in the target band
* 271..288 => 0.0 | 430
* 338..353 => -1.9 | 462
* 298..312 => 0.0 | 422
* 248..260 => 0.0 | 435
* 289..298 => -0.4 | 441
